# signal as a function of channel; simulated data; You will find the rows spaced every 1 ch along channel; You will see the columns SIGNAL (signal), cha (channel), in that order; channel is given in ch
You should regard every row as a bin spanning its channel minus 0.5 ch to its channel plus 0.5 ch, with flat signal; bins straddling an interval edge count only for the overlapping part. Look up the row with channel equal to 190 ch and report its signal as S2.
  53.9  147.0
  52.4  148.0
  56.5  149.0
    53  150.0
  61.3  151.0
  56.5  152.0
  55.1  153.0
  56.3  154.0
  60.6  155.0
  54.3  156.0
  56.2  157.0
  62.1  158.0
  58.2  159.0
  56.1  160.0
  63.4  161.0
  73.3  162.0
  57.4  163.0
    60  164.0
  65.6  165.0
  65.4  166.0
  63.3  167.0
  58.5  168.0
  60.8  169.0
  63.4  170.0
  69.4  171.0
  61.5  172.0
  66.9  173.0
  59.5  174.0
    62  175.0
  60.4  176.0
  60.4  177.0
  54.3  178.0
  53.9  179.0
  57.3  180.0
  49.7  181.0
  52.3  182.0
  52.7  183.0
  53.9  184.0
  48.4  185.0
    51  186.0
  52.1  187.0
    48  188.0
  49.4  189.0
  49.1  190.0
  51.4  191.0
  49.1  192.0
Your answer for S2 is 49.1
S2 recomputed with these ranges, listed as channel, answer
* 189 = 49.4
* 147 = 53.9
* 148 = 52.4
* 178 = 54.3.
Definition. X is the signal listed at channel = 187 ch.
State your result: 52.1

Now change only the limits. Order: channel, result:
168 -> 58.5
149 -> 56.5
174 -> 59.5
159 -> 58.2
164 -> 60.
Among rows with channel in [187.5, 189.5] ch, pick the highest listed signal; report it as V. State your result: 49.4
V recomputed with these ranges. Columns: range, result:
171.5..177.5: 66.9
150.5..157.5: 61.3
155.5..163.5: 73.3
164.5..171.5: 69.4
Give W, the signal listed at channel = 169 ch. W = 60.8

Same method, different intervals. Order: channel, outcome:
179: 53.9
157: 56.2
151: 61.3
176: 60.4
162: 73.3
